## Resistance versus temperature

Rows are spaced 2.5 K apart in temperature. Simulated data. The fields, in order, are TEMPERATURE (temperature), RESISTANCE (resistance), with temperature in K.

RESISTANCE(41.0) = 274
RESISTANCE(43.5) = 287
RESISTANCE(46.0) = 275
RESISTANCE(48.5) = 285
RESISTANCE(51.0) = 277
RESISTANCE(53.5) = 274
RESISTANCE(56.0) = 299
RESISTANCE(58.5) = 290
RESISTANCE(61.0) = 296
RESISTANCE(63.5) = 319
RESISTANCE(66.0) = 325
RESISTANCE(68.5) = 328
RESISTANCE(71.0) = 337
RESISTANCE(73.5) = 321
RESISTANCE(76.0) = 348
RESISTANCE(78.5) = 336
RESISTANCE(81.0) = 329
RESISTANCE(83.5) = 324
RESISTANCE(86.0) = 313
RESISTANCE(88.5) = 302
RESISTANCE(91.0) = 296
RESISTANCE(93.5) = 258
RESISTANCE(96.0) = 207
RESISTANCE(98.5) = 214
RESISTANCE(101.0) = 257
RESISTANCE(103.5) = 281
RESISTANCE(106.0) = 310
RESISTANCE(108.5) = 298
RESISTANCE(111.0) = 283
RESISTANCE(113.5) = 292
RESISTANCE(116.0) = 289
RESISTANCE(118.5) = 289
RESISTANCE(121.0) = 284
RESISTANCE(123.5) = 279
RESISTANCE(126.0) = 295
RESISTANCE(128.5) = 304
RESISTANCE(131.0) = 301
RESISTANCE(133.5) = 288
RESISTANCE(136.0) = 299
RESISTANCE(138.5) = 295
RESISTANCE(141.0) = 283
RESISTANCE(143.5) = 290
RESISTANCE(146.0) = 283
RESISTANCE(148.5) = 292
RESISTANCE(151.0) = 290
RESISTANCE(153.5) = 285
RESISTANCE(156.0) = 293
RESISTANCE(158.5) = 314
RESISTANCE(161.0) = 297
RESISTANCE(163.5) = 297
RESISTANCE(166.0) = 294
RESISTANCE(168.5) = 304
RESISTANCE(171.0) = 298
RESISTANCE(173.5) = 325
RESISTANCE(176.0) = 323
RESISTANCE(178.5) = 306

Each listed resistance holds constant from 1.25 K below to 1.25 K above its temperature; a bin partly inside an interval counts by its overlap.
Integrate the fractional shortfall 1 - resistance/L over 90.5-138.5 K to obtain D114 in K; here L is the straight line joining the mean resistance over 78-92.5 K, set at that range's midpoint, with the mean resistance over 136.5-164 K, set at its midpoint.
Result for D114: 3.8 K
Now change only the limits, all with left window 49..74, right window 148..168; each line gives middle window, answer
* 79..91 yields -0.5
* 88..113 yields 2.6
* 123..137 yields 0.2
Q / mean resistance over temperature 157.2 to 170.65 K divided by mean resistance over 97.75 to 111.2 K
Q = 1.1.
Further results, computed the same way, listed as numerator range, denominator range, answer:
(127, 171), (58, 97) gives 0.95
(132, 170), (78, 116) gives 1.03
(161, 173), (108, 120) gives 1.04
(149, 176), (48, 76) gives 0.98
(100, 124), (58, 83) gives 0.89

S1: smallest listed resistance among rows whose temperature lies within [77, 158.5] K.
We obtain 207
